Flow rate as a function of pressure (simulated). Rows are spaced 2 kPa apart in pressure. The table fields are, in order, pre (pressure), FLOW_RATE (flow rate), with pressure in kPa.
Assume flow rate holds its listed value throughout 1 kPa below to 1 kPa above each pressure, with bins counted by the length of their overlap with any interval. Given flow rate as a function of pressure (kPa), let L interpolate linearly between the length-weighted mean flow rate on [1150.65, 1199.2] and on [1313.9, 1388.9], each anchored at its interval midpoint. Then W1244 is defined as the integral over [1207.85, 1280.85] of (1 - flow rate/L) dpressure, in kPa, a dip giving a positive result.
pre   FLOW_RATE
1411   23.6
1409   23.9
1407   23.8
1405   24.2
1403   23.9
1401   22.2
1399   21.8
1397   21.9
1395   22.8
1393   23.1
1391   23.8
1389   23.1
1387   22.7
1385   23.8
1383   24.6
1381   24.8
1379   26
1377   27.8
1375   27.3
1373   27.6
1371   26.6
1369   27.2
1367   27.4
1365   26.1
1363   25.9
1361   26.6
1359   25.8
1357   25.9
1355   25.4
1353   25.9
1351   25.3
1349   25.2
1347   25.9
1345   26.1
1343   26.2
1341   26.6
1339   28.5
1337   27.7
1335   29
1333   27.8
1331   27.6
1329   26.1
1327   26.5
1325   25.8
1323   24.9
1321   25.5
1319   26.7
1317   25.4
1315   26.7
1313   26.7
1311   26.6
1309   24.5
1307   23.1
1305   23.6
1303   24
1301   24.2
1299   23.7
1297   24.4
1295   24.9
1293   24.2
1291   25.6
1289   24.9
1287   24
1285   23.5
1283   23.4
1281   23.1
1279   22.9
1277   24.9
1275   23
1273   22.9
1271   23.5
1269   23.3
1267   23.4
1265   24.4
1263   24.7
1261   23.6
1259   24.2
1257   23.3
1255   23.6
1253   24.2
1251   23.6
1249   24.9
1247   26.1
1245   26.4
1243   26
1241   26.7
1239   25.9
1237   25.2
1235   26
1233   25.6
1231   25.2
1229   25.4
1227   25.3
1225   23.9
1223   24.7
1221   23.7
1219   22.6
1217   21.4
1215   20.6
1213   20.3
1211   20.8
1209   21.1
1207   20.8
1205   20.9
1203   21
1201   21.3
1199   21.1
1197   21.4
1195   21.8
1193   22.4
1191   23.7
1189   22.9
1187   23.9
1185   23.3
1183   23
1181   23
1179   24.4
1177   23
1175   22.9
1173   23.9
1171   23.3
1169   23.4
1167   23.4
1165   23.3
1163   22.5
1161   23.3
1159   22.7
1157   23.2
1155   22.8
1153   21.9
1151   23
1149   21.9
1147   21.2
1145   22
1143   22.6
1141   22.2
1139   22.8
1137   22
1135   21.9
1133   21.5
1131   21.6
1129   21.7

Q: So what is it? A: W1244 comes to 0.8 kPa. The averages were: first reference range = 23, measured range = 24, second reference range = 26.2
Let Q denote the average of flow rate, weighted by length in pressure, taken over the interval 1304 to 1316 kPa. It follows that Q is 25.2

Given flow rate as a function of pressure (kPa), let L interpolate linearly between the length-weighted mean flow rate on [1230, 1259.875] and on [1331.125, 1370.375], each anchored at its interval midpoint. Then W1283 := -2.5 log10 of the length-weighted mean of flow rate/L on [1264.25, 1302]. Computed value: 0.08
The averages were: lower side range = 25.1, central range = 23.9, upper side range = 26.6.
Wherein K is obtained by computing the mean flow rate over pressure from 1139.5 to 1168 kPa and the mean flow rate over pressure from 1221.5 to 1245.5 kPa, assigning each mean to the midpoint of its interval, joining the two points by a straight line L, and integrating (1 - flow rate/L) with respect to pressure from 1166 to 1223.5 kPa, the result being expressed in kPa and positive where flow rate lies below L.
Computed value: 3.9 kPa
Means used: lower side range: 22.6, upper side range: 25.5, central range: 22.4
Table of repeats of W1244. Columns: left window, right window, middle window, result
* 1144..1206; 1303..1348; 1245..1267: 0.2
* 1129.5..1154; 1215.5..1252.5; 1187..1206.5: 1.5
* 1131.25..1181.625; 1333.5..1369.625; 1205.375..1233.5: 1.3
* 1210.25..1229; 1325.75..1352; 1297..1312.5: 0.8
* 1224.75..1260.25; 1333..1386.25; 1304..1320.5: 0.3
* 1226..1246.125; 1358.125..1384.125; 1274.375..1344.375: 2.1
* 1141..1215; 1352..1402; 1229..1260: -2.5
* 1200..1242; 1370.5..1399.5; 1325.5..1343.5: -2.4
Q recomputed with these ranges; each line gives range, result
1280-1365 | 25.6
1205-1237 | 23.2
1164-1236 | 22.9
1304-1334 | 25.8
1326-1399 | 25.8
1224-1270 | 24.8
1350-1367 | 26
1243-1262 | 24.5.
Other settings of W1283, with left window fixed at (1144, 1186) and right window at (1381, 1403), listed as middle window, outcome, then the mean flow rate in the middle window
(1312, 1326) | -0.129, 26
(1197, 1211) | 0.094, 21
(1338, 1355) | -0.137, 26.2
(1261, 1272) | -0.039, 23.8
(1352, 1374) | -0.146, 26.4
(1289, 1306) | -0.061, 24.4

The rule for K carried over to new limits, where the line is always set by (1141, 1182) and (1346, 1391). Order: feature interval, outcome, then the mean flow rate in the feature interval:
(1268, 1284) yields 0.70 kPa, 23.4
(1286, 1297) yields -0.01 kPa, 24.7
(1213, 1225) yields 0.58 kPa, 22.5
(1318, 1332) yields -0.58 kPa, 26.2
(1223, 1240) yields -1.03 kPa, 25.3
